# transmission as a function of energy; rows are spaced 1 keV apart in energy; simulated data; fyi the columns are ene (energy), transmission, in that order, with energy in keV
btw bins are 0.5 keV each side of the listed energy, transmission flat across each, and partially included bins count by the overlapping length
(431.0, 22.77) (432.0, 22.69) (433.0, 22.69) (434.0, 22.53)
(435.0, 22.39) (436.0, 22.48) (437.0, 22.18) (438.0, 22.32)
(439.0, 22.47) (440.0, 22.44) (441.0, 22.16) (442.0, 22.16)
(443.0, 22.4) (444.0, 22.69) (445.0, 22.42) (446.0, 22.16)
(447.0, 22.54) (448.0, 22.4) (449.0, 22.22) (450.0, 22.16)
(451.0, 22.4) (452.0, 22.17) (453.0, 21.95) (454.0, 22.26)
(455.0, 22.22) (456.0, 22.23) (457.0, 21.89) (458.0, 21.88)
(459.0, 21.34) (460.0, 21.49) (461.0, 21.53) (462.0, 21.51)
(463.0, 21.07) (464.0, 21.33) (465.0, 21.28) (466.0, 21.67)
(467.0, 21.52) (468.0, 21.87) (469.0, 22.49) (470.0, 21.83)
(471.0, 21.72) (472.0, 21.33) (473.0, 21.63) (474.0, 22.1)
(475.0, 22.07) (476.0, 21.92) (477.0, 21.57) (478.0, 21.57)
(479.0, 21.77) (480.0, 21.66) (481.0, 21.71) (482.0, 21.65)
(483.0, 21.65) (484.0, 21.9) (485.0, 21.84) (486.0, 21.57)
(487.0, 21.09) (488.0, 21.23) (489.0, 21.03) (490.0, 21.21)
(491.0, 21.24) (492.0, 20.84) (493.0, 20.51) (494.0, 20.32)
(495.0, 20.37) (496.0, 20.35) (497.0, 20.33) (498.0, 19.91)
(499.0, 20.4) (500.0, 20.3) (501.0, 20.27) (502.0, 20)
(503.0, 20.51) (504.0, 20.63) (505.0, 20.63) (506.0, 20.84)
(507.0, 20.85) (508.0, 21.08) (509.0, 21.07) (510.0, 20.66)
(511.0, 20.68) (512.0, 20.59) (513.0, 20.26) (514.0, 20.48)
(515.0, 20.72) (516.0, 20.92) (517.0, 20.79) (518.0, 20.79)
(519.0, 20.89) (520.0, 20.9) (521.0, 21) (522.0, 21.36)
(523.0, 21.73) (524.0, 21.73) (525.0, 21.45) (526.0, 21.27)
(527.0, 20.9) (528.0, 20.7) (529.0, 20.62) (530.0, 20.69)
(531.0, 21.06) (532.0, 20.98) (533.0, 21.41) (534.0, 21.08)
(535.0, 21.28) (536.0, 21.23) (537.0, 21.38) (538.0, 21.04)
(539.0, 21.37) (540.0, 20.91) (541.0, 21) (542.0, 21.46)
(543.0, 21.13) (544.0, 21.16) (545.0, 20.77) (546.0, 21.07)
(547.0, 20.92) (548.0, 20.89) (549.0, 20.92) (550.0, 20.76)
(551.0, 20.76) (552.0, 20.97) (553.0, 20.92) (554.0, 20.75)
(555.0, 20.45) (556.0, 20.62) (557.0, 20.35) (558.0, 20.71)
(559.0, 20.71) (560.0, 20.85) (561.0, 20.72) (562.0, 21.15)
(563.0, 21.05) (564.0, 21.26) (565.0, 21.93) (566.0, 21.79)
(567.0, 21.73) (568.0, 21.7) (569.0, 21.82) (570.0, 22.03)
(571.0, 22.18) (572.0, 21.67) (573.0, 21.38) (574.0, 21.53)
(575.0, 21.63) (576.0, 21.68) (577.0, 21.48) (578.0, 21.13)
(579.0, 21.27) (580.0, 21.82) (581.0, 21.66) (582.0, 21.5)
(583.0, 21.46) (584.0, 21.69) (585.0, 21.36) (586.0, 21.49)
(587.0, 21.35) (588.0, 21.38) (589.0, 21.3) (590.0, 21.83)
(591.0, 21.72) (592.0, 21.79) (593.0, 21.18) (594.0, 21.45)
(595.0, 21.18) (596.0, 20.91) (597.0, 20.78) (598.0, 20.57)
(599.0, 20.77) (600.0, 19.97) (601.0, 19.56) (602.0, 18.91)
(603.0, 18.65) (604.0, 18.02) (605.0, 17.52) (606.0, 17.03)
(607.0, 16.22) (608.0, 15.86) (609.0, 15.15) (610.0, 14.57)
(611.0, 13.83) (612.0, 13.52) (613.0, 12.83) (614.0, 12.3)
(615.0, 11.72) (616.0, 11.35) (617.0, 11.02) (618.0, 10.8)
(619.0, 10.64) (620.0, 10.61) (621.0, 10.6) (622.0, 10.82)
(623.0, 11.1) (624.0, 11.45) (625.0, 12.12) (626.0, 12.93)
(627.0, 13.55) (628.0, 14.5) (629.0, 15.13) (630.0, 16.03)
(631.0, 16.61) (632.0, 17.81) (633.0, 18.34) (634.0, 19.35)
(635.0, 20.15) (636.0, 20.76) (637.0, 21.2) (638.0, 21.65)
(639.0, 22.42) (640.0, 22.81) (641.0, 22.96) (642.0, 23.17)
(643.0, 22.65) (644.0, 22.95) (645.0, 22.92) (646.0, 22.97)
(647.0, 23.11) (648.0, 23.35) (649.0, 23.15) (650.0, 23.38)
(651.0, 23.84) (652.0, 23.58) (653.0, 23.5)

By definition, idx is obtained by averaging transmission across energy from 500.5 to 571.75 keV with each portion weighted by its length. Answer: 21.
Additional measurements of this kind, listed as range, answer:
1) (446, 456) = 22.3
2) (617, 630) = 12.1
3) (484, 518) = 20.7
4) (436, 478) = 22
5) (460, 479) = 21.7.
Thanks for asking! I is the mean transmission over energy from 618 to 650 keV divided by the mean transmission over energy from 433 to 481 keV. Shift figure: 0.82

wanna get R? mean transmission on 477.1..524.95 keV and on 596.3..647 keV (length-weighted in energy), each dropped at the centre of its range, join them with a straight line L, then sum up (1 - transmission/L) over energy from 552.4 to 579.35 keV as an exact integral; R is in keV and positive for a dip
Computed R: -3.6 keV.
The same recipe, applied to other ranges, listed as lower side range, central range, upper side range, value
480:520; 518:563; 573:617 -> -2.06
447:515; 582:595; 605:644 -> -3.26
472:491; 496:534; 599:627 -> -2.15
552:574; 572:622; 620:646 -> 3.47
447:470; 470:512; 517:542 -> 0.88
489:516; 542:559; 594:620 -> -2.10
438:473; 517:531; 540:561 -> 0.07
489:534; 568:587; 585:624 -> -3.82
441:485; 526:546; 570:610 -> -0.03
